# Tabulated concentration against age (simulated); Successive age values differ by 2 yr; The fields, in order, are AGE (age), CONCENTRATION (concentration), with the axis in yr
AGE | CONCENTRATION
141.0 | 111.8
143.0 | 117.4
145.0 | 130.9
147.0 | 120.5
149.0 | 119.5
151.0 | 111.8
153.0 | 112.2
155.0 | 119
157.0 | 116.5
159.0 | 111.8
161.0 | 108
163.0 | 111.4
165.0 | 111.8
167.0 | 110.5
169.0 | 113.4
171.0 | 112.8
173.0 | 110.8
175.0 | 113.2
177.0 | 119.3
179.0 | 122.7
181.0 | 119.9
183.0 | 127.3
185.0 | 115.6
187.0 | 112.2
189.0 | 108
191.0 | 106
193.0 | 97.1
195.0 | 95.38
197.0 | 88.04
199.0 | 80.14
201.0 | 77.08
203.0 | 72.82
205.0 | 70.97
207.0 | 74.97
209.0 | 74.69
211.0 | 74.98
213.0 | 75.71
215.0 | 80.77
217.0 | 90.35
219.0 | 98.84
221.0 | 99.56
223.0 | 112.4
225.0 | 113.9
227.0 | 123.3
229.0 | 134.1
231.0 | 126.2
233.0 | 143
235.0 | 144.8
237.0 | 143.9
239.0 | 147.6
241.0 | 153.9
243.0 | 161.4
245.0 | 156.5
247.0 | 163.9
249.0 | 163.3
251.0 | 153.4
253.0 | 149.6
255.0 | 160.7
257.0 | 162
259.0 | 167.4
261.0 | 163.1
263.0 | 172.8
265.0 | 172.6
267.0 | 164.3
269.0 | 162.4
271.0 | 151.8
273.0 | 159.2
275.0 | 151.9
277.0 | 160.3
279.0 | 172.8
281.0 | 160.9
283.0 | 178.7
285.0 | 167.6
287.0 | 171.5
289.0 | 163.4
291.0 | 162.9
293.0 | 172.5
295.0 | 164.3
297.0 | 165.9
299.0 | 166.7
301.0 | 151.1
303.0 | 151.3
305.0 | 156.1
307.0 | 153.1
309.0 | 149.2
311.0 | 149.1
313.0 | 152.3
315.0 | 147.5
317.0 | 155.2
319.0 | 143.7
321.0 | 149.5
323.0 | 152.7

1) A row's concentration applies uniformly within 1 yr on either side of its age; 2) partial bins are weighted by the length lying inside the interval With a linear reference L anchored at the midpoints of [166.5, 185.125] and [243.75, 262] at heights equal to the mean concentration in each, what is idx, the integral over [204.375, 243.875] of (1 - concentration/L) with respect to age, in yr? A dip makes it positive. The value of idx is 8.9 yr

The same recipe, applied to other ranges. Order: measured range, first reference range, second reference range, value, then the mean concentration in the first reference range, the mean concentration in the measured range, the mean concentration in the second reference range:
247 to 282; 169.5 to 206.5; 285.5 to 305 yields -3.91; 103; 162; 163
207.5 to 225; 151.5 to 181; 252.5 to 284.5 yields 6.19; 114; 89.5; 163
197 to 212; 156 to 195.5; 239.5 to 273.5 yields 6.20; 112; 76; 161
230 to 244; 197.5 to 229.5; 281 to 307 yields -4.26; 90.2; 146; 164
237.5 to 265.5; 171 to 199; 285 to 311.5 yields -4.17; 109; 160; 160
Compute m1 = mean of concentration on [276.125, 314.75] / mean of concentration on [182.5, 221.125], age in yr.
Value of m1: 1.8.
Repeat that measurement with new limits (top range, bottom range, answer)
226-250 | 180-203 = 1.45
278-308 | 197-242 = 1.56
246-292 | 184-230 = 1.73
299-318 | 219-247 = 1.13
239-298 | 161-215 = 1.63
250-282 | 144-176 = 1.41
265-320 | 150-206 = 1.50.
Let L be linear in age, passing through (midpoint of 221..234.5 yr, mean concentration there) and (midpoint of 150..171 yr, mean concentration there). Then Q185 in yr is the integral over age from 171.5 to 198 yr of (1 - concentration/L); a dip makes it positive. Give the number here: 1.4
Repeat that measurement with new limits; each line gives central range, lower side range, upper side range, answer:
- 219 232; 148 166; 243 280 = 2.54 yr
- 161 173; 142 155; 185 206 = -0.38 yr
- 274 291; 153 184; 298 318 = -2.27 yr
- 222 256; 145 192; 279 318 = -1.09 yr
